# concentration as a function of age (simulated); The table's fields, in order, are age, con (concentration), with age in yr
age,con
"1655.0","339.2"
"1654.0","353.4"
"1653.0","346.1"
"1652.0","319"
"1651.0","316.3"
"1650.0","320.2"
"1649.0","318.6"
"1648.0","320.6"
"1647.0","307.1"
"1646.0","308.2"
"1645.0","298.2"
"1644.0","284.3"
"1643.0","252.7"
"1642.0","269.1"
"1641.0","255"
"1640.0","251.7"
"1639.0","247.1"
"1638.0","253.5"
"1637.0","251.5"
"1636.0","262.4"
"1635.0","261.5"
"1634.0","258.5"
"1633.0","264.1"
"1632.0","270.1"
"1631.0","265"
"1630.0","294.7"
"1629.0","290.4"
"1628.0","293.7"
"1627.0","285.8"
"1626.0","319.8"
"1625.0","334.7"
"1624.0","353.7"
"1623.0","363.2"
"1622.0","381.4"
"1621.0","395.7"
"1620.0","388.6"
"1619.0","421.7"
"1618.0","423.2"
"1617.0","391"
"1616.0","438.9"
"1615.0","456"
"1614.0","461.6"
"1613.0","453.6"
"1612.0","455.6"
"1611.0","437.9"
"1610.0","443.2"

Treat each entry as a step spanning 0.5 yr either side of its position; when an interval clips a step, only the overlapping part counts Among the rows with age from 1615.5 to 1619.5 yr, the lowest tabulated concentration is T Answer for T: 391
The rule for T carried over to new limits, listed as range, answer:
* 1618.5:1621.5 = 388.6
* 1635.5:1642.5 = 247.1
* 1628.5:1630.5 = 290.4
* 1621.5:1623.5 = 363.2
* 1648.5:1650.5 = 318.6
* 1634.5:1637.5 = 251.5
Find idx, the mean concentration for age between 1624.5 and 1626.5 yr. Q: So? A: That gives 327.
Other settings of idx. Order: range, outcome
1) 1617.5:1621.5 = 407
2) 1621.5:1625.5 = 358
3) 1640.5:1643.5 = 259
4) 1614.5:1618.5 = 427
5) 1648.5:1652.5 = 319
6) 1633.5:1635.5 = 260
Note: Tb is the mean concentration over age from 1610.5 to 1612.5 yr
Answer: 447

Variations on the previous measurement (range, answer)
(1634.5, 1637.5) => 258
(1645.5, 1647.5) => 308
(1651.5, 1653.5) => 333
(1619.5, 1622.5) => 389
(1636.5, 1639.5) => 251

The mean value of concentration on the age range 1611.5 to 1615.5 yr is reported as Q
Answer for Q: 457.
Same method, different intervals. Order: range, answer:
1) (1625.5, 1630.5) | 297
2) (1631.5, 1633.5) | 267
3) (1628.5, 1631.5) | 283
